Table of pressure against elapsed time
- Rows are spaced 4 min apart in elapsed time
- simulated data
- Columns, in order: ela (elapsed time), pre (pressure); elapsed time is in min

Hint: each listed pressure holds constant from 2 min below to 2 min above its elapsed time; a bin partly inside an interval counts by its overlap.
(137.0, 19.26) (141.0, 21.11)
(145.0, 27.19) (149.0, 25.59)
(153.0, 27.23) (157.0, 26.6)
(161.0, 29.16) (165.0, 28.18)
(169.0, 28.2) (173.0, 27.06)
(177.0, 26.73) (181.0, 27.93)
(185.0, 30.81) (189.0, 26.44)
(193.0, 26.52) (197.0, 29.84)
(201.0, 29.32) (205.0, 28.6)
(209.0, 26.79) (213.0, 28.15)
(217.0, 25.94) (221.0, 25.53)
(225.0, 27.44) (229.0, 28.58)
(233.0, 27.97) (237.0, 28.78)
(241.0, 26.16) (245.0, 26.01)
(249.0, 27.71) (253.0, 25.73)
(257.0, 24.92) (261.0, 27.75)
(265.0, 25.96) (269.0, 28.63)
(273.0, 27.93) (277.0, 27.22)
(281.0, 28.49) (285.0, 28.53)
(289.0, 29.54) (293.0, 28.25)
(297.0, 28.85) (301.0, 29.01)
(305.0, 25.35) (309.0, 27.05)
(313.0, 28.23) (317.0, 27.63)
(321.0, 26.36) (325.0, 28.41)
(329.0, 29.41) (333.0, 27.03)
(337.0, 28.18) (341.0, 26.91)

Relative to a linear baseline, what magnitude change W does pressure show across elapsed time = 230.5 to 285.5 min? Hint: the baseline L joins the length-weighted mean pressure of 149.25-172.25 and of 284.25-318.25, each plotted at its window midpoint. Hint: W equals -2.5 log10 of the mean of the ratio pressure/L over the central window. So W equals 0.03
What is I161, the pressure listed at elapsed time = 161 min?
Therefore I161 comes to 29.16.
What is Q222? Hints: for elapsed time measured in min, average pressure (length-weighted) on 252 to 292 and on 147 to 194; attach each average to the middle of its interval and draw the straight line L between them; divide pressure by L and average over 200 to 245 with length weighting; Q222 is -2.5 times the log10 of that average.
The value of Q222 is 0.00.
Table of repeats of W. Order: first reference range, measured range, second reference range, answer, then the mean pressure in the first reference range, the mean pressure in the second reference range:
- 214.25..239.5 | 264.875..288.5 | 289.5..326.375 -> -0.02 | 27.4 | 27.7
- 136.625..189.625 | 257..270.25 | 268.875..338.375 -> 0.03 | 26.8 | 28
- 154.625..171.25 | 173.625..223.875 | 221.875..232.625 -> 0.01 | 28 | 27.7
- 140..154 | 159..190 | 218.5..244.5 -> -0.08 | 25.4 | 27.3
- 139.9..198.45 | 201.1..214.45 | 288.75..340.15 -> -0.02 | 27.3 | 27.9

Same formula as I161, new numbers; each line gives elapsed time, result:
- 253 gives 25.73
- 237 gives 28.78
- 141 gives 21.11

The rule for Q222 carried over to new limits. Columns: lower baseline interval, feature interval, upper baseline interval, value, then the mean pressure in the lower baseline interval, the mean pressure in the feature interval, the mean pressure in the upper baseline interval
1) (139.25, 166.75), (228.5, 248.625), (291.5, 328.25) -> -0.011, 26.5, 27.4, 27.7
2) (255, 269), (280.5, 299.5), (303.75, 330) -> -0.067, 26.6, 28.8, 27.5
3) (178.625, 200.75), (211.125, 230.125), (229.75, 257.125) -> 0.020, 28.4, 27.1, 27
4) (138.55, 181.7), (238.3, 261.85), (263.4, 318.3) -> 0.047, 26.7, 26.4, 27.9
